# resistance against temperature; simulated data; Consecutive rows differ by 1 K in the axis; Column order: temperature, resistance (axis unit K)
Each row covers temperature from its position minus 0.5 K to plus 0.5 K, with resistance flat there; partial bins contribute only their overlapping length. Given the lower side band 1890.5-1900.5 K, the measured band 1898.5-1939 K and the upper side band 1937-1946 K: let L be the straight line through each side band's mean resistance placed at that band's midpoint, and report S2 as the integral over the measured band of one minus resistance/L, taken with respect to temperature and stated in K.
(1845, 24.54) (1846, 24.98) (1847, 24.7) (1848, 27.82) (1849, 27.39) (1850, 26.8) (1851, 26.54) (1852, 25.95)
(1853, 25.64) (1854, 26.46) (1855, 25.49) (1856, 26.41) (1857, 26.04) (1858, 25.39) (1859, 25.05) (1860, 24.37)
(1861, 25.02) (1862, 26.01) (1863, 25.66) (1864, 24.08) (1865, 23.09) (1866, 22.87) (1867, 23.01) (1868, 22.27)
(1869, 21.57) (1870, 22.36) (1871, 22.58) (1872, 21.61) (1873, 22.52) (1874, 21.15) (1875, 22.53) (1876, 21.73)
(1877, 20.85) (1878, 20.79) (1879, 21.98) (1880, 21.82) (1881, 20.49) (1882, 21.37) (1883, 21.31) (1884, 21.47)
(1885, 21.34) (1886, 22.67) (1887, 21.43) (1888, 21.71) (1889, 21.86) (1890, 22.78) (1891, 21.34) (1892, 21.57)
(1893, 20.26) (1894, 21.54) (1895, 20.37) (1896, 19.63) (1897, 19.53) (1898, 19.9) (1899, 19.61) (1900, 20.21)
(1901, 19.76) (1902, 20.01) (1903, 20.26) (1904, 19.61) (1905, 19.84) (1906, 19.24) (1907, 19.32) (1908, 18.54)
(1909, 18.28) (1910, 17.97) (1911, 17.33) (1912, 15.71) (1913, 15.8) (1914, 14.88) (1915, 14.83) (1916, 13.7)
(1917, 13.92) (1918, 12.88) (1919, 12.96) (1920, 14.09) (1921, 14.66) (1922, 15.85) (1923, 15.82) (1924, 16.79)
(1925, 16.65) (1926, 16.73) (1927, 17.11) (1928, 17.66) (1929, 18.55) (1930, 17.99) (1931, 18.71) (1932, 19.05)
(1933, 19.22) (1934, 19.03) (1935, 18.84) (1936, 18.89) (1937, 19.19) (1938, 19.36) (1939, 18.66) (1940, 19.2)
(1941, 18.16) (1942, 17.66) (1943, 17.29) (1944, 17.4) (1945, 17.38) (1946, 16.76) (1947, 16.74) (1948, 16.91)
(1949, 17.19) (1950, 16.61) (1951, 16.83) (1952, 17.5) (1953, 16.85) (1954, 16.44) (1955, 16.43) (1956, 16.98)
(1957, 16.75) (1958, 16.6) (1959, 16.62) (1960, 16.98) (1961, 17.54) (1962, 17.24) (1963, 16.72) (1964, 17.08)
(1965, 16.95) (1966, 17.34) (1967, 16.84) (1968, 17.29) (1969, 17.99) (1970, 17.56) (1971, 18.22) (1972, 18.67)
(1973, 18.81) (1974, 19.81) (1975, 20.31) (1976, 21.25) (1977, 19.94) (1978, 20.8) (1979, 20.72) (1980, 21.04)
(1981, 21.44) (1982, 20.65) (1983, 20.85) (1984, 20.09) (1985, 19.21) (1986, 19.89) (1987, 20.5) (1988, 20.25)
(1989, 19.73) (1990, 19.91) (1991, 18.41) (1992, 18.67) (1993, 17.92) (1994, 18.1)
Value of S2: 3.7 K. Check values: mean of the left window 20.4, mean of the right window 18.1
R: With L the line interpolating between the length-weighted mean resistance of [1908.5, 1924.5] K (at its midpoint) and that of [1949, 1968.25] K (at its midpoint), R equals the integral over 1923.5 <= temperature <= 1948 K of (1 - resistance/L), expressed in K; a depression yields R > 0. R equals -3.0 K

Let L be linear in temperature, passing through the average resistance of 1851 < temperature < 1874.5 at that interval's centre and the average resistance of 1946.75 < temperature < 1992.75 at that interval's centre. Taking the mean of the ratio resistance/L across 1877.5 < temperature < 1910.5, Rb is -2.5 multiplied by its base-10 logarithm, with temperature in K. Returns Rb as 0.10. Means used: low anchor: 24.2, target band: 20.5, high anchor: 18.4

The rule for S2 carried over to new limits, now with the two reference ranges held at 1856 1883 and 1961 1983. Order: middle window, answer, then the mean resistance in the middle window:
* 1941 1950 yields 1.2 K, 17.2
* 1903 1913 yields 1.4 K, 18.4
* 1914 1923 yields 2.9 K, 14.2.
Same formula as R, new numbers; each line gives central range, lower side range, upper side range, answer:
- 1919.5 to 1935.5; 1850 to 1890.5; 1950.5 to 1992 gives 2.5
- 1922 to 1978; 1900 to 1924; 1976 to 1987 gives 3.1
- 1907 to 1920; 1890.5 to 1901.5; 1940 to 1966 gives 2.5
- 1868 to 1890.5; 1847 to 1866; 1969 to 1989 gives 2.6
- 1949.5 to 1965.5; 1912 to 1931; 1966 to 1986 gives 1.2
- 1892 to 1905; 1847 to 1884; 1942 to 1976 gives 0.9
